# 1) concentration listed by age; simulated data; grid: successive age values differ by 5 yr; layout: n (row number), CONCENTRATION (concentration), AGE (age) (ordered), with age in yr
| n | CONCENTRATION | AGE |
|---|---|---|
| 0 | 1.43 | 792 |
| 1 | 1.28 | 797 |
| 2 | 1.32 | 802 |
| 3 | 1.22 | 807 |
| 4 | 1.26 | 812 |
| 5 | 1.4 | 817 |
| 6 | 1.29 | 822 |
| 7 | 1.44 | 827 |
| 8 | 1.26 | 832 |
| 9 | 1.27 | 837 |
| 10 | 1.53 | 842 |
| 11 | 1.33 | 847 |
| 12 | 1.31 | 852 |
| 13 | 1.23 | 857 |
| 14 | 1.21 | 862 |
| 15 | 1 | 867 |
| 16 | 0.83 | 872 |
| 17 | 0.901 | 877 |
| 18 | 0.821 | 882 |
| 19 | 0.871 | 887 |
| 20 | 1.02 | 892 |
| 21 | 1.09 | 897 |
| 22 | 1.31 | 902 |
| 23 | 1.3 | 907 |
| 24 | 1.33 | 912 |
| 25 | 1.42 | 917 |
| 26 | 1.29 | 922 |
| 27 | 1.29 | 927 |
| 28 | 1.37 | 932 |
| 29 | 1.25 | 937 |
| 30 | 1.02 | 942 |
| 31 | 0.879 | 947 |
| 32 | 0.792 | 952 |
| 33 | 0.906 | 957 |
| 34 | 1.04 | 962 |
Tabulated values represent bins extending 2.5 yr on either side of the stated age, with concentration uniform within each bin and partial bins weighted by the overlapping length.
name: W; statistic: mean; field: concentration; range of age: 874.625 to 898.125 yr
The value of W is 0.932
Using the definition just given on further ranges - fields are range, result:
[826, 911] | 1.16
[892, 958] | 1.17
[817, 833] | 1.35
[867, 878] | 0.891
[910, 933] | 1.34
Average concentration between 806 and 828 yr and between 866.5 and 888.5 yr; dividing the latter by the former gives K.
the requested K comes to 0.66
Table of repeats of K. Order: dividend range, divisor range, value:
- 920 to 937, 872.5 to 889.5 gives 1.52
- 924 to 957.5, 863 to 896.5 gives 1.17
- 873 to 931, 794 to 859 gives 0.87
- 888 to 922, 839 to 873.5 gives 1.01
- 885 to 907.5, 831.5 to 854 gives 0.82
